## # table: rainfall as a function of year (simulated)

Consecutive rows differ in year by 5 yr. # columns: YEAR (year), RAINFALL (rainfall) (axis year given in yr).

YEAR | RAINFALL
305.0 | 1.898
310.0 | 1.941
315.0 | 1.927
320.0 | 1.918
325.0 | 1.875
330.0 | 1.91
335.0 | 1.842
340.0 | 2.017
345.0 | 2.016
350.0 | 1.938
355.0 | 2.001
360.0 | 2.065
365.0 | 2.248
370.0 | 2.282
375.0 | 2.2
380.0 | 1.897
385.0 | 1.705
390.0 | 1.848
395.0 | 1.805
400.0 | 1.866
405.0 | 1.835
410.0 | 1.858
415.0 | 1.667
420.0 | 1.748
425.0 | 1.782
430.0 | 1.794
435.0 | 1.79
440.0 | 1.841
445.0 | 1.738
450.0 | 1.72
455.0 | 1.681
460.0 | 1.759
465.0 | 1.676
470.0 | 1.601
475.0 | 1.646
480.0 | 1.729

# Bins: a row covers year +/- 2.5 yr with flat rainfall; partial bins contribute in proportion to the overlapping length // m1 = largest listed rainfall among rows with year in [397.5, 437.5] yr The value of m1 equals 1.866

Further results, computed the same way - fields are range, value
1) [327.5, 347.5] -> 2.017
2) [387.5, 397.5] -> 1.848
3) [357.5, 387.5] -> 2.282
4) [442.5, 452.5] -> 1.738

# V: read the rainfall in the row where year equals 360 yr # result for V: 2.065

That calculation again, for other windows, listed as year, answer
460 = 1.759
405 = 1.835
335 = 1.842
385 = 1.705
